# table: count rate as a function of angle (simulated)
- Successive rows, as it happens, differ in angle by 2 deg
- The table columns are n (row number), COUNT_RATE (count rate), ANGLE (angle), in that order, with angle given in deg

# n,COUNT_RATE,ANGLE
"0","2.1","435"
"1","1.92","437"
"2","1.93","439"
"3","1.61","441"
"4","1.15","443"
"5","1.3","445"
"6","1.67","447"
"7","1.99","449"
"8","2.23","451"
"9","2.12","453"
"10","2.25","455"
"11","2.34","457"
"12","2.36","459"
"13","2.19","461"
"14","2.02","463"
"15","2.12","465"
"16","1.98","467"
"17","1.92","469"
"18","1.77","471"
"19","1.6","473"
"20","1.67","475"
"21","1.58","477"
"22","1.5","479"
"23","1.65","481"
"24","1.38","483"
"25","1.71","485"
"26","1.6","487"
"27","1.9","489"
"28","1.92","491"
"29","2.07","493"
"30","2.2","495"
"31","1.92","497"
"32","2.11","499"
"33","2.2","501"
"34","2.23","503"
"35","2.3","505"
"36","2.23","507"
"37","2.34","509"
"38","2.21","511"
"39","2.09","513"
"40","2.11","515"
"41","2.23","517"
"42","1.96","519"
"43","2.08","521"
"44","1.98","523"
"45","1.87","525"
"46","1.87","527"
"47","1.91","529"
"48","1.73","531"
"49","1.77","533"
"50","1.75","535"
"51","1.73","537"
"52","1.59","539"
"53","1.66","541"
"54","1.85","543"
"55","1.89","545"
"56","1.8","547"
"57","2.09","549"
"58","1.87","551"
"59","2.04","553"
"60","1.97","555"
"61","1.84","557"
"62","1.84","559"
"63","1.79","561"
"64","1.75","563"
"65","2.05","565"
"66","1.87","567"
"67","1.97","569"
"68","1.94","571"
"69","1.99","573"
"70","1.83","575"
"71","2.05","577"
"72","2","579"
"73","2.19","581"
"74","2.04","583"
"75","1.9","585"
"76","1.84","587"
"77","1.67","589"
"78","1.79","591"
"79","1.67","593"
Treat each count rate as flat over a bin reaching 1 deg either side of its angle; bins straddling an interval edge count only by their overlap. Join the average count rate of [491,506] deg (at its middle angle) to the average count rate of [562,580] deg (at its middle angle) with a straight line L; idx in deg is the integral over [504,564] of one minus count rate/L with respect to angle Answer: 3.0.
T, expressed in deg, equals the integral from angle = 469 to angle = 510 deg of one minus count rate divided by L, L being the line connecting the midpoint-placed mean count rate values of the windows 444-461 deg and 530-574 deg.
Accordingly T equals 1.5 deg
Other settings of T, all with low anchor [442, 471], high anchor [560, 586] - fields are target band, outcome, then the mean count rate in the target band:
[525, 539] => 1.2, 1.78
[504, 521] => -1.9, 2.18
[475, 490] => 2.6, 1.62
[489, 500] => -0.4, 2.03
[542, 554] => 0.2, 1.92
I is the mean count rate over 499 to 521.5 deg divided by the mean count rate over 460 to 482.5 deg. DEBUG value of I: 1.2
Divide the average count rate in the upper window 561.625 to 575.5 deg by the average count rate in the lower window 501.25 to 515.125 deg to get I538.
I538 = 0.86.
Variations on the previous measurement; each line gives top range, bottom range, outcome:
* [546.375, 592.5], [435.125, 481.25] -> 1.02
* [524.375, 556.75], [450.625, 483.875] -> 0.96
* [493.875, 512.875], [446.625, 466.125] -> 1.02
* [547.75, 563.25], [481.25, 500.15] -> 1.02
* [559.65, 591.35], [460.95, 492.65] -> 1.08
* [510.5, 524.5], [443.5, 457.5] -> 1.07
